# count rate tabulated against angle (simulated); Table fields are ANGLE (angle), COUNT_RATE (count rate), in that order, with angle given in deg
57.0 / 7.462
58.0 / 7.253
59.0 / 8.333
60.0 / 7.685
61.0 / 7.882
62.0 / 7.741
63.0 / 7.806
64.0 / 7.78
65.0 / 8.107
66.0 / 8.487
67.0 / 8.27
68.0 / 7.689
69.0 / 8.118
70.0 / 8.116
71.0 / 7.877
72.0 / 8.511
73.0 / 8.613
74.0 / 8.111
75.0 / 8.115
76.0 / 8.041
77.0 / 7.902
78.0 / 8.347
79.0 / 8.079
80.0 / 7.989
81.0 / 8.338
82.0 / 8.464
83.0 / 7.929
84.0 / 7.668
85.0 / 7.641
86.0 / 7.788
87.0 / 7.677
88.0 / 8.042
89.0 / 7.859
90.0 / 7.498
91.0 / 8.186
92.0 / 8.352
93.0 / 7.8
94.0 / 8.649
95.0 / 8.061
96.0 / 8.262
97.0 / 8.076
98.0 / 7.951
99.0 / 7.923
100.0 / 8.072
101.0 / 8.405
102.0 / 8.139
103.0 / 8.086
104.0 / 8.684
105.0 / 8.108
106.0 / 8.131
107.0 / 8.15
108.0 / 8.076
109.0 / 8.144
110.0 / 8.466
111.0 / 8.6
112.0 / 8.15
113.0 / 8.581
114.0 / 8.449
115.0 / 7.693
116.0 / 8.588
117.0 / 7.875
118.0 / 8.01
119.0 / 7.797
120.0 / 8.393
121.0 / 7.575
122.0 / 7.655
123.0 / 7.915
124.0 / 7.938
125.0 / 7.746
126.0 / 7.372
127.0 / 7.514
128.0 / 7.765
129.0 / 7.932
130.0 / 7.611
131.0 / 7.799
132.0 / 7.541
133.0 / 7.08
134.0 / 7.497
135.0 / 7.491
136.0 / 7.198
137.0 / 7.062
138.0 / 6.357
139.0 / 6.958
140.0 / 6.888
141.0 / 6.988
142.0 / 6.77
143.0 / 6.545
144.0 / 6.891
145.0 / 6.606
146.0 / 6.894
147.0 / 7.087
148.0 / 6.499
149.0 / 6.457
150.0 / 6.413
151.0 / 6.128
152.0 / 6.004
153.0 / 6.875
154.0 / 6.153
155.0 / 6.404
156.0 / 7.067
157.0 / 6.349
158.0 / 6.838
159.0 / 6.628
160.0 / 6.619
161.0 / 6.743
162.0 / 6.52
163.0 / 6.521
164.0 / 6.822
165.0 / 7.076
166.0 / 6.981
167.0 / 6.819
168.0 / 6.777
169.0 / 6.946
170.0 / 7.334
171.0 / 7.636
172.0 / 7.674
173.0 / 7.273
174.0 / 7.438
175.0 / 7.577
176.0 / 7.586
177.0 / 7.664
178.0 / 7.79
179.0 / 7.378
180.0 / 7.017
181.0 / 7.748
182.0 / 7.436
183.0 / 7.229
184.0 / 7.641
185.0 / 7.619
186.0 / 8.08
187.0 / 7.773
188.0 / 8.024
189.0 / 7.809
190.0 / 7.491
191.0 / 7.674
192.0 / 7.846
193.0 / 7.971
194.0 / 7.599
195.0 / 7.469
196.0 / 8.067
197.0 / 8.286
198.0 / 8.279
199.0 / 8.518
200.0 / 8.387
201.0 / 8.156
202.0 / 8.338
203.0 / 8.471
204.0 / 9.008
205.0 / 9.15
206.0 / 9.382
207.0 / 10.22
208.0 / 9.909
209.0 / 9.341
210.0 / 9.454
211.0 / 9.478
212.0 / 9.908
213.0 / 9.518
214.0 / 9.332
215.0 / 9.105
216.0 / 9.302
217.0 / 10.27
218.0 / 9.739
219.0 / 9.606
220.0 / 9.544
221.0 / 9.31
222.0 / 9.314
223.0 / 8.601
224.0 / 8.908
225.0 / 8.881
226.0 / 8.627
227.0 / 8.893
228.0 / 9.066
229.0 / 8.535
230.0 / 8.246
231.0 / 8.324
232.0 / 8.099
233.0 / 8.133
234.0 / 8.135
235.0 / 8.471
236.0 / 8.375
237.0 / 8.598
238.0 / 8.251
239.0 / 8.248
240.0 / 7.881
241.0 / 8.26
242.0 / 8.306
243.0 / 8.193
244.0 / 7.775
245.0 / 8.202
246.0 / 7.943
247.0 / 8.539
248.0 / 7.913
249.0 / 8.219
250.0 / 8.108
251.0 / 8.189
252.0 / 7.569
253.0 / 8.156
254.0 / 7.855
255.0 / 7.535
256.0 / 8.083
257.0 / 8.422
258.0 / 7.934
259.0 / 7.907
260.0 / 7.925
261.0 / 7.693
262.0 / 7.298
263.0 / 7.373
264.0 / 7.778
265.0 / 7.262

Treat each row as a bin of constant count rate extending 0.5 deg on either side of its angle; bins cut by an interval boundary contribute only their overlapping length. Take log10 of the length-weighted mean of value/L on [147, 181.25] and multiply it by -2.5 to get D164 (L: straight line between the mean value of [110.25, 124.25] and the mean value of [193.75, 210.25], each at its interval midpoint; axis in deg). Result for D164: 0.21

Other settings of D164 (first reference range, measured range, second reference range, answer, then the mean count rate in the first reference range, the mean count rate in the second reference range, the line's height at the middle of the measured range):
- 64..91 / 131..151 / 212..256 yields 0.19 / 8.05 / 8.57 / 8.26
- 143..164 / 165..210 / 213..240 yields -0.04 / 6.59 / 8.84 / 7.64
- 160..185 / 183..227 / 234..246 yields -0.13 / 7.23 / 8.22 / 7.7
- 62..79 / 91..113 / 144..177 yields -0.07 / 8.11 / 6.85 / 7.67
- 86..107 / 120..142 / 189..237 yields 0.12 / 8.09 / 8.77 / 8.29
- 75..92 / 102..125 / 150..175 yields -0.08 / 7.98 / 6.82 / 7.54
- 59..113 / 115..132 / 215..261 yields 0.05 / 8.09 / 8.45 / 8.18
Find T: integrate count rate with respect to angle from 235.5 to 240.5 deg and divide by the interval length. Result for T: 8.27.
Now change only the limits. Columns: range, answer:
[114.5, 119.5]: 7.99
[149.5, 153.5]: 6.36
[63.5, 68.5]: 8.07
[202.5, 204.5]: 8.74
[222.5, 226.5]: 8.75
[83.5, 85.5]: 7.65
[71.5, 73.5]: 8.56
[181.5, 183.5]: 7.33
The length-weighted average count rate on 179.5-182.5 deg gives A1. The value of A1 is 7.4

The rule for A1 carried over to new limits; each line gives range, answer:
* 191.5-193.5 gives 7.91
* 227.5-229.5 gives 8.8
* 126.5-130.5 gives 7.71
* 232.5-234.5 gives 8.13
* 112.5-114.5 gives 8.52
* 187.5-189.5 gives 7.92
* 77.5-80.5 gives 8.14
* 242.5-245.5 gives 8.06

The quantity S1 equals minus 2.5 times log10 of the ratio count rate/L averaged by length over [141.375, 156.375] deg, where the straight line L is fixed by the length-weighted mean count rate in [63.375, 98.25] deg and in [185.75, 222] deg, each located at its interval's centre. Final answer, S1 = 0.27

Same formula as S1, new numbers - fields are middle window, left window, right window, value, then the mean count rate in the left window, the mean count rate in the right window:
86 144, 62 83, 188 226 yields 0.071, 8.12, 8.84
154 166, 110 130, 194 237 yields 0.244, 7.98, 8.89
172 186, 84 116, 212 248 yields 0.130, 8.12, 8.71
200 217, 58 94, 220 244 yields -0.101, 8.02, 8.51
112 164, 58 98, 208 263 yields 0.147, 8.04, 8.55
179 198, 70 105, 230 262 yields 0.052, 8.09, 8.09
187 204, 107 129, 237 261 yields 0.000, 8.02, 8.06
